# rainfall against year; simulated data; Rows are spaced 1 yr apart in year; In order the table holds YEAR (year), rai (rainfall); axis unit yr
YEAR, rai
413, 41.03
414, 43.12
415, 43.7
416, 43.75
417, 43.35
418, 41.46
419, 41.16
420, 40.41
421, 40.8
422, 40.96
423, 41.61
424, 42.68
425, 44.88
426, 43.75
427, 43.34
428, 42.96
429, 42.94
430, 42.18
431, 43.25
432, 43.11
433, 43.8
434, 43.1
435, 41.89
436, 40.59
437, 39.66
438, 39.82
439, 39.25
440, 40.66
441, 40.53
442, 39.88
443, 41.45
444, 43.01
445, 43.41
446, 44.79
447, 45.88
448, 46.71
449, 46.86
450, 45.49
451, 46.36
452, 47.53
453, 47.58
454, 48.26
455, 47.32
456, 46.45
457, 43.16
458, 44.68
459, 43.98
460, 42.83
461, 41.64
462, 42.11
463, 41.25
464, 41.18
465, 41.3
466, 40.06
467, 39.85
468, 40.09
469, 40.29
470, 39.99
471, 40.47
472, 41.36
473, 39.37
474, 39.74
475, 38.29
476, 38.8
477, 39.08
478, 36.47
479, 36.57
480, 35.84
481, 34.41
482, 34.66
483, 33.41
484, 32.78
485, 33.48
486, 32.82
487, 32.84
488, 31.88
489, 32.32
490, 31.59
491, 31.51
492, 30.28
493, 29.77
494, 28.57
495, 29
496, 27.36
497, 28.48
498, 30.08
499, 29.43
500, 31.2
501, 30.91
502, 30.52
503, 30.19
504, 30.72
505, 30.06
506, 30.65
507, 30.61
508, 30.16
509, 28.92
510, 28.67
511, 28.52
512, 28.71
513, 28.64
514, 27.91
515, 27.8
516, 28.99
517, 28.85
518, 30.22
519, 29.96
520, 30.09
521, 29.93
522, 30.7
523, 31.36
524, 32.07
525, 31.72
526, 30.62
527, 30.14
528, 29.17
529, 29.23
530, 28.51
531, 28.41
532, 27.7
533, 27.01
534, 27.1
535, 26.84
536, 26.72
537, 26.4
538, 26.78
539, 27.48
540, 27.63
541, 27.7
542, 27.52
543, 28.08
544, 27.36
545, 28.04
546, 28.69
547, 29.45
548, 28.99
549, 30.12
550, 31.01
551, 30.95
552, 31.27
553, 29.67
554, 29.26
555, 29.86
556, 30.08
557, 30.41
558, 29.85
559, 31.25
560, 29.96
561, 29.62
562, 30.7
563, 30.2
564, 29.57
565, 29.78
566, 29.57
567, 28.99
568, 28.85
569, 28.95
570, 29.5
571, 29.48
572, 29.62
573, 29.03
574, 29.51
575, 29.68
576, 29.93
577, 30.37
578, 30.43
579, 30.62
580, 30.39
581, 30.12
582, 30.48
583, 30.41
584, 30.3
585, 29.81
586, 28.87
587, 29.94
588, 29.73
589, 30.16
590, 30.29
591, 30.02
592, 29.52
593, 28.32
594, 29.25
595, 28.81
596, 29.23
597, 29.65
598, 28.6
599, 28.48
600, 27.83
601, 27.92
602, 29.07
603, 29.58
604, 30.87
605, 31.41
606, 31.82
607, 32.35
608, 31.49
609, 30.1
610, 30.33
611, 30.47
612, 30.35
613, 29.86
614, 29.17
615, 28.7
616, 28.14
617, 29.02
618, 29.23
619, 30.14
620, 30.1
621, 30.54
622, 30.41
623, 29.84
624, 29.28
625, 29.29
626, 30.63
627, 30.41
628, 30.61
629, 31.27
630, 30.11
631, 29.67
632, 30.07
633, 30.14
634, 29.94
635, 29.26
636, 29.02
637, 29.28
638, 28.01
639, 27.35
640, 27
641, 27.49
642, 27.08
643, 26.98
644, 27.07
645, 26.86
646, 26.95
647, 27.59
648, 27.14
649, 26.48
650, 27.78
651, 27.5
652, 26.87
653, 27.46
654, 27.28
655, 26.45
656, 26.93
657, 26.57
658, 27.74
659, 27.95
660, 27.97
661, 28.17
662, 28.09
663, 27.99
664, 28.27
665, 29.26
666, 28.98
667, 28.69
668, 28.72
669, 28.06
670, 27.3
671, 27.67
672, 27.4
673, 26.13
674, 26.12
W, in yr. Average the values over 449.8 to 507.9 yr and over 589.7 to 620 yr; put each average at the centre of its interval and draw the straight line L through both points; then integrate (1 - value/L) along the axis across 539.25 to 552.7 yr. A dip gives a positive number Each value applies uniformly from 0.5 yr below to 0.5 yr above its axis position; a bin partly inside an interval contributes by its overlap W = 1.6 yr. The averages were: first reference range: 36.8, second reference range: 29.7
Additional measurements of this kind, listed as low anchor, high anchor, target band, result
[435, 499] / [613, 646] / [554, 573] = 1.9 yr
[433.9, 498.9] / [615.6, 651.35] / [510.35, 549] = 7.1 yr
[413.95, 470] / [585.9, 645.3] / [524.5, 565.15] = 6.8 yr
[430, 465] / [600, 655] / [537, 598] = 7.8 yr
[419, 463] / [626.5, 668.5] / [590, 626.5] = 1.5 yr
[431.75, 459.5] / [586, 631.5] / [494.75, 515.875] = 5.0 yr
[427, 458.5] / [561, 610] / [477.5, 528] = 9.3 yr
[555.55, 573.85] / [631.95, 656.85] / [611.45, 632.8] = -1.2 yr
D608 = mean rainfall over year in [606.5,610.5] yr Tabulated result 31.1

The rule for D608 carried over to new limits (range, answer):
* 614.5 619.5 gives 29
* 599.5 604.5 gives 29.1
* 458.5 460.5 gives 43.4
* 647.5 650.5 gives 27.1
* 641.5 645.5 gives 27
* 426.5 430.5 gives 42.9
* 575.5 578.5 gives 30.2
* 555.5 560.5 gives 30.3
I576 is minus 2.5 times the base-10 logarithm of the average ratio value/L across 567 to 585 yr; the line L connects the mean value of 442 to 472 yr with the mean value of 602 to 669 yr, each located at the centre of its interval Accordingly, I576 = 0.13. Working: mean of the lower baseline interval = 43.5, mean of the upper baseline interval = 28.9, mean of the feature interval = 29.8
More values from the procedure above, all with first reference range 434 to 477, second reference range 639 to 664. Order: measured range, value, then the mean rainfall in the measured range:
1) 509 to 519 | 0.30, 28.8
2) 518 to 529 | 0.22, 30.5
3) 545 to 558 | 0.17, 29.9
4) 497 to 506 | 0.27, 30.3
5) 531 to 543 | 0.31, 27.3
